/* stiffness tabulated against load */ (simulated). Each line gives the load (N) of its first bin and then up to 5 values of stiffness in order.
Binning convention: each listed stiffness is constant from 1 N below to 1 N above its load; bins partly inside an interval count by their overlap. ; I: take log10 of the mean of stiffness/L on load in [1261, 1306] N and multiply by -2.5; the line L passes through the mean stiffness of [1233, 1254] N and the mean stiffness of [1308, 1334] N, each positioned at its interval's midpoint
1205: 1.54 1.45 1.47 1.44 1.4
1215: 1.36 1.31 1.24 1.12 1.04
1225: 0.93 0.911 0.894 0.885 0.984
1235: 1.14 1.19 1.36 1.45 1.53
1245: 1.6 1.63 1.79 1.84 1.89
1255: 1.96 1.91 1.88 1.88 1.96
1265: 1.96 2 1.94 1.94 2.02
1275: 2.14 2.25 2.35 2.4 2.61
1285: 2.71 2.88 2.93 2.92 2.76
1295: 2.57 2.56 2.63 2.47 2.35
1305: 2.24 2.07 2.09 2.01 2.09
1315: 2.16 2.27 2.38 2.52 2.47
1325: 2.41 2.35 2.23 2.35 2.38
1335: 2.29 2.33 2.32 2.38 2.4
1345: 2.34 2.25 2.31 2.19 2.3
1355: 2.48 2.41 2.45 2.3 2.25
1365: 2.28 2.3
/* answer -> -0.23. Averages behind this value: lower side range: 1.52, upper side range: 2.29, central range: 2.38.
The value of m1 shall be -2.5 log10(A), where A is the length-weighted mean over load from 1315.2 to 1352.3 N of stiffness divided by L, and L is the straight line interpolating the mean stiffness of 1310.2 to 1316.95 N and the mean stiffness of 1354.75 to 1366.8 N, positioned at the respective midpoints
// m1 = -0.06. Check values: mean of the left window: 2.11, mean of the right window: 2.35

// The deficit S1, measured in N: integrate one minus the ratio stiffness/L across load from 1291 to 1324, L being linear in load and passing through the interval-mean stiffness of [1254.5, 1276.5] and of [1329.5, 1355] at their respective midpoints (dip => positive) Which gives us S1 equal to -3.20 N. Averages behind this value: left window 1.97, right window 2.32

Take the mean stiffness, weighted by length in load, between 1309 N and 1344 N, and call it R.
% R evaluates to 2.31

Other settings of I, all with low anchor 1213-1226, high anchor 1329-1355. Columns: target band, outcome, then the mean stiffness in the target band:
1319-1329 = -0.12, 2.41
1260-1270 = -0.21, 1.95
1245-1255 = -0.21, 1.79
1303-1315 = -0.06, 2.13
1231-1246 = 0.06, 1.29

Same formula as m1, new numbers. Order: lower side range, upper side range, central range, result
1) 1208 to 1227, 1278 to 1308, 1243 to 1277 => 0.05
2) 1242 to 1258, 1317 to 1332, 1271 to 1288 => -0.19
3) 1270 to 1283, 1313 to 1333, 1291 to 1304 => -0.14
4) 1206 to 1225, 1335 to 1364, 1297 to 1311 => -0.17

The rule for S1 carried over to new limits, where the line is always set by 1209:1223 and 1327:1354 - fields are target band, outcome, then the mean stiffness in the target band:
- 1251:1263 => -2.0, 1.9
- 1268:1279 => -1.9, 2.08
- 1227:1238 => 3.3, 1.01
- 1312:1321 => -0.6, 2.26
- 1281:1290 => -4.2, 2.74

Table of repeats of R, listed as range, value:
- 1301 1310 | 2.22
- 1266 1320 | 2.36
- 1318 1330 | 2.39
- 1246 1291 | 2.15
